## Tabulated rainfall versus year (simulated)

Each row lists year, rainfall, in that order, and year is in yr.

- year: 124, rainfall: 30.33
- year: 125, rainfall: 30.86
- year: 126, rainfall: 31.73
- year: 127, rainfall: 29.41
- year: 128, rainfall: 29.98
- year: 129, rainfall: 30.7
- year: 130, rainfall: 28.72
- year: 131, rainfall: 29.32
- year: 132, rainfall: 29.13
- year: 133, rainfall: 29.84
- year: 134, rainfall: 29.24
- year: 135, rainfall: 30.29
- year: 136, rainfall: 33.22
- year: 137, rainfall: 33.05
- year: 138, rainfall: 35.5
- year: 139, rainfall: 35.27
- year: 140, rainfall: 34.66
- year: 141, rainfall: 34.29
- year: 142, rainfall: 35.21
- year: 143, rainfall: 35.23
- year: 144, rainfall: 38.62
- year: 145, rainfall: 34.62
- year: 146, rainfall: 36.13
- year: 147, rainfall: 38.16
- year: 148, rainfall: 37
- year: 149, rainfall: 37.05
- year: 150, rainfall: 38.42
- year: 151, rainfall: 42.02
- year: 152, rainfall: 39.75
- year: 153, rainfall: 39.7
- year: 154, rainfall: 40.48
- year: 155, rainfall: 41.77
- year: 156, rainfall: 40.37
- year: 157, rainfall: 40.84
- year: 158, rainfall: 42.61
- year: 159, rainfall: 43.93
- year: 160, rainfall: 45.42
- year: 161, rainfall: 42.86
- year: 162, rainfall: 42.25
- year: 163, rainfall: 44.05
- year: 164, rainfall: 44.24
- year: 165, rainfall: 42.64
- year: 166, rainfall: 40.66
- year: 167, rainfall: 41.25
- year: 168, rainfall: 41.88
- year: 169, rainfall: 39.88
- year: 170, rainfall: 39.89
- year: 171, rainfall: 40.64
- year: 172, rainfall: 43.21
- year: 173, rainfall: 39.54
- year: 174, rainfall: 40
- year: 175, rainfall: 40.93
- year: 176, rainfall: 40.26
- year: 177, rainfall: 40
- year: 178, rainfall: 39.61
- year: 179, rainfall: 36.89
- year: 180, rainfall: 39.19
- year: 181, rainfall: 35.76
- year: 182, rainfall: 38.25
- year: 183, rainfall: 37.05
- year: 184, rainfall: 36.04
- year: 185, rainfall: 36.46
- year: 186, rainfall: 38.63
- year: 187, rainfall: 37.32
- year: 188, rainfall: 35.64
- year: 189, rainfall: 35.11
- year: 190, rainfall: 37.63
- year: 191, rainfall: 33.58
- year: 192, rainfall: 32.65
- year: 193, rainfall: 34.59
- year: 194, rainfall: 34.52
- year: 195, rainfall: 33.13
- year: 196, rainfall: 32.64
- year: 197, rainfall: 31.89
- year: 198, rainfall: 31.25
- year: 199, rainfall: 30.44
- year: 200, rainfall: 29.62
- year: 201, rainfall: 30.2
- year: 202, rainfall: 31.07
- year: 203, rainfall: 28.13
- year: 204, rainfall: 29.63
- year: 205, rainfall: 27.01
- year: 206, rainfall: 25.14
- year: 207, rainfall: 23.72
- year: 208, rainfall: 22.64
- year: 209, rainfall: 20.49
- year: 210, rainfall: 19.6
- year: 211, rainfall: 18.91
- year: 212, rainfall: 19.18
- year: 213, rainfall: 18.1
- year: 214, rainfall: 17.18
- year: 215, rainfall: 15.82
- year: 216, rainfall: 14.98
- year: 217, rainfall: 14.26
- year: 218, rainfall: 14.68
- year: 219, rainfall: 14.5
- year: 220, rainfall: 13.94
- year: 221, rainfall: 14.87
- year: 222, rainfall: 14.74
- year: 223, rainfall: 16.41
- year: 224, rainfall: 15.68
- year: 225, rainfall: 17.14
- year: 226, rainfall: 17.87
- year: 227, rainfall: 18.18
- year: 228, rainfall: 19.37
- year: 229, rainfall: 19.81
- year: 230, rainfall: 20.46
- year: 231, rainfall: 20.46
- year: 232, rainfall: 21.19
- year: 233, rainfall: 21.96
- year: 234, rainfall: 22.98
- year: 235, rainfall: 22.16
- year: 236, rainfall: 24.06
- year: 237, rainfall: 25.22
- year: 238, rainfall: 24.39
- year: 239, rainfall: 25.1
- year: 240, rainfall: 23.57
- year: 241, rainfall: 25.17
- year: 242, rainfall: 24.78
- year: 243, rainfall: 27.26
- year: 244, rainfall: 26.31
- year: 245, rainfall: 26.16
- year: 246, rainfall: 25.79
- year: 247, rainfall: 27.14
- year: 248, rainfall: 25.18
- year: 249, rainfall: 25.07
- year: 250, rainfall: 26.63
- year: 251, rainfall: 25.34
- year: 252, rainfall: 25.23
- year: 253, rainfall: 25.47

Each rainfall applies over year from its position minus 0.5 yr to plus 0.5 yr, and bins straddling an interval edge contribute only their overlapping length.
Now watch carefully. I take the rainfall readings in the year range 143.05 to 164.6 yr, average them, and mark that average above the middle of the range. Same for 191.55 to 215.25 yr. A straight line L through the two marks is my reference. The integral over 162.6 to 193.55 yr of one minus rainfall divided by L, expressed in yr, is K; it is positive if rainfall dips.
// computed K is -4.7 yr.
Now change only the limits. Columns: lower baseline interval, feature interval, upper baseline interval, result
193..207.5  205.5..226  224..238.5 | 6.4 yr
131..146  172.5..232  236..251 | 3.1 yr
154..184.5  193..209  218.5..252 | 1.2 yr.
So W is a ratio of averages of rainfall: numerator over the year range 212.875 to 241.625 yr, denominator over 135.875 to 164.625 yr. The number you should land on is 0.5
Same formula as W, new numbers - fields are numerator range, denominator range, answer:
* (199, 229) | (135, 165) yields 0.52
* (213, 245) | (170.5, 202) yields 0.55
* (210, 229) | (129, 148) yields 0.50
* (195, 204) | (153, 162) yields 0.73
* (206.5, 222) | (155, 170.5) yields 0.41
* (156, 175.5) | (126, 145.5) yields 1.29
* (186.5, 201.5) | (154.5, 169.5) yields 0.79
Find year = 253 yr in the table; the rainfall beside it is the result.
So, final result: 25.47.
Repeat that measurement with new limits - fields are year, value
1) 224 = 15.68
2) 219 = 14.5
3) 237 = 25.22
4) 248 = 25.18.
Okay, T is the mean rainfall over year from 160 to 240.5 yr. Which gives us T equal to 29.3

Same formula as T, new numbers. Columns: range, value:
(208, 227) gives 16.8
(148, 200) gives 38.6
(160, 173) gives 42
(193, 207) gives 30.3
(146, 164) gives 40.9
